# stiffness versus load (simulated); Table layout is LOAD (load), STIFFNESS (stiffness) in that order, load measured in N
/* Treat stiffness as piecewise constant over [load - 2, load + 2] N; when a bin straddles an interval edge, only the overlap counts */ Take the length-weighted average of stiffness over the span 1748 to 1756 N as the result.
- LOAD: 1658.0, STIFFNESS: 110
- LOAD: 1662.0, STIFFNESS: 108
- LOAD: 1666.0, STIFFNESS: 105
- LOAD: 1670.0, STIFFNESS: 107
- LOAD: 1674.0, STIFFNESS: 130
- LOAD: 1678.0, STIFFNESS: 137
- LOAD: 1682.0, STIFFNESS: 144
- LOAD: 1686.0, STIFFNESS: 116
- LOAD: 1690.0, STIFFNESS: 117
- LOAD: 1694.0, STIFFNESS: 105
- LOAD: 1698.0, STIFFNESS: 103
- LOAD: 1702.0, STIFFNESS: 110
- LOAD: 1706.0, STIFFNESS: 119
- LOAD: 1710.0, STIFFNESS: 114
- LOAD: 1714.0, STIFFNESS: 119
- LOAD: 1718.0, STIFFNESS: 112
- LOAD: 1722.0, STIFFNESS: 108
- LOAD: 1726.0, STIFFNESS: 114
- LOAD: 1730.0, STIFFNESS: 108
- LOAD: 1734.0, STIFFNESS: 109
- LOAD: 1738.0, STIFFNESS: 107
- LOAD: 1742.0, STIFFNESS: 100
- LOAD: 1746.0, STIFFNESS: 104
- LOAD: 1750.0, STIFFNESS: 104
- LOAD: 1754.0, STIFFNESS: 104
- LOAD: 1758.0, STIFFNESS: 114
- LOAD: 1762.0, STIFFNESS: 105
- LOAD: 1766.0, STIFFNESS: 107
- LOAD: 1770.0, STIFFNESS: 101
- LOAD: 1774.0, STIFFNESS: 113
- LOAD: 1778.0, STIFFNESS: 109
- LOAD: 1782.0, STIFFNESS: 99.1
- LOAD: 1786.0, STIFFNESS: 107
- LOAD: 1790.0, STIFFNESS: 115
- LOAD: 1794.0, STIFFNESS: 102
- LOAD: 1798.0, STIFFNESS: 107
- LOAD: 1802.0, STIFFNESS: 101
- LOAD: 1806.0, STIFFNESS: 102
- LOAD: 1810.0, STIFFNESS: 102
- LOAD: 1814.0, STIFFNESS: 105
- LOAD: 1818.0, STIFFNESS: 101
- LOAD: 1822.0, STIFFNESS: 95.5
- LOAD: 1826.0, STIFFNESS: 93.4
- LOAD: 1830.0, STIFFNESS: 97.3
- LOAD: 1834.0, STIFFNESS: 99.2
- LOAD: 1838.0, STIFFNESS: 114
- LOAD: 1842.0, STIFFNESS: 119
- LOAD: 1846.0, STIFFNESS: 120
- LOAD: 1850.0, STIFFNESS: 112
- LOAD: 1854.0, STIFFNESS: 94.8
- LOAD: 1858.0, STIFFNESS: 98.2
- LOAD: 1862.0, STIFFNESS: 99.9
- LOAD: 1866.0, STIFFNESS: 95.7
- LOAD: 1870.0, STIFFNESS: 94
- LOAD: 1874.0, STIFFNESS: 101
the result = 104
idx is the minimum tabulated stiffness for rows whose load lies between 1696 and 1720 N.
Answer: 103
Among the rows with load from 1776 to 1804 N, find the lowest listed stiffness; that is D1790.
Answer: 99.1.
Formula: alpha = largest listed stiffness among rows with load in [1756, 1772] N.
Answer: 114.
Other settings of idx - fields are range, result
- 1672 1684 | 130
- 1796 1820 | 101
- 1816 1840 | 93.4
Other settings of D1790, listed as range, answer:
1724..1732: 108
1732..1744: 100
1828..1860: 94.8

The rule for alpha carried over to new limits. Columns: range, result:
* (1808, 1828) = 105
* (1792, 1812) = 107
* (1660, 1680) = 137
